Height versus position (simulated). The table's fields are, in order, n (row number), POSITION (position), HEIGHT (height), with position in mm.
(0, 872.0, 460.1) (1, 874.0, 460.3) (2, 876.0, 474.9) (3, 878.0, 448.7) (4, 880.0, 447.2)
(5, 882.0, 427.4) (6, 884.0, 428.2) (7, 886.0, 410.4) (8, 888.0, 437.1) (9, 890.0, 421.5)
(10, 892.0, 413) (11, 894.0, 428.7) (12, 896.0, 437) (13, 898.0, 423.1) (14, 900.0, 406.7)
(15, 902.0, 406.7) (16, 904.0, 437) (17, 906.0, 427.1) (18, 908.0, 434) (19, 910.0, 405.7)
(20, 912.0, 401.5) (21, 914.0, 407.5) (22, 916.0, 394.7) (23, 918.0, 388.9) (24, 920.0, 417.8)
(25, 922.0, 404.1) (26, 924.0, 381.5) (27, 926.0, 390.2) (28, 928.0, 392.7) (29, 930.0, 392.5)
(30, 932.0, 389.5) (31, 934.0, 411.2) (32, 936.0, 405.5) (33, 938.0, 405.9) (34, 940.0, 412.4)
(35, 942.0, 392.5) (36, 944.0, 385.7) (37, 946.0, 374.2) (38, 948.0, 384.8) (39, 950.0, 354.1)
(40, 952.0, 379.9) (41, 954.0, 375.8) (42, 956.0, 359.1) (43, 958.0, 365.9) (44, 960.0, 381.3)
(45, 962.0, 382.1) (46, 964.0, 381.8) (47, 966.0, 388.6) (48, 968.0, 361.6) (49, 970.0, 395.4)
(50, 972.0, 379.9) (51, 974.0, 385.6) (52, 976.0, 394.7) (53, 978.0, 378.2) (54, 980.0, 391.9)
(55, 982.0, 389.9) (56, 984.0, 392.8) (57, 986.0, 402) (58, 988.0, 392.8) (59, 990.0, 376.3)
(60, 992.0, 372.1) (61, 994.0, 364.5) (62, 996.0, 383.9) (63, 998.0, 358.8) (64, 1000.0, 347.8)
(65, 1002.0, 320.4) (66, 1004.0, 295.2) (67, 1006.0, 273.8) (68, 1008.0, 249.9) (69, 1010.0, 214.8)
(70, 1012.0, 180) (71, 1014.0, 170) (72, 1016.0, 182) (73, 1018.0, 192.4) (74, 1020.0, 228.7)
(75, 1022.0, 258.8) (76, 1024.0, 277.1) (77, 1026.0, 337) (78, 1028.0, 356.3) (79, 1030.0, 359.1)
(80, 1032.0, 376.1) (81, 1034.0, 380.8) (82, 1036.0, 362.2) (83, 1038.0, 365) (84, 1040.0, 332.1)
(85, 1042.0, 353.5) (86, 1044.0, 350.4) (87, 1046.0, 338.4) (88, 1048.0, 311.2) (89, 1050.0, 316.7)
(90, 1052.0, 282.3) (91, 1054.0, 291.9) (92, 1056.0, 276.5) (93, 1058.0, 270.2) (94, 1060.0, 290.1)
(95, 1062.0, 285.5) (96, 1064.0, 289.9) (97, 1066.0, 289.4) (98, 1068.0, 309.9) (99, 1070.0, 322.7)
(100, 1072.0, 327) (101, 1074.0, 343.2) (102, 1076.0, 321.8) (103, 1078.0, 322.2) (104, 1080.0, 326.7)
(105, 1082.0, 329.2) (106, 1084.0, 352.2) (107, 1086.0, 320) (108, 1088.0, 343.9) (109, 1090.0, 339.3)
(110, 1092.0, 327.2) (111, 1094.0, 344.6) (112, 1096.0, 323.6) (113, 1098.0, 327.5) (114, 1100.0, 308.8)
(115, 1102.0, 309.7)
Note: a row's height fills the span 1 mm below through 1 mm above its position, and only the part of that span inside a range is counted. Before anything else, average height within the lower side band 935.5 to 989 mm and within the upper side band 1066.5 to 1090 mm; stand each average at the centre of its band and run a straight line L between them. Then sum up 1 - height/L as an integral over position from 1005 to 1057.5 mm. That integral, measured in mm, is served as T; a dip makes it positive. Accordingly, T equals 8.6 mm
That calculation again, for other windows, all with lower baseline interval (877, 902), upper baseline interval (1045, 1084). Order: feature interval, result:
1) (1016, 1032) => 2.35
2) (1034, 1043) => -0.83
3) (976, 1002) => -1.29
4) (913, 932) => 0.38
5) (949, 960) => 0.42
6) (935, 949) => -0.11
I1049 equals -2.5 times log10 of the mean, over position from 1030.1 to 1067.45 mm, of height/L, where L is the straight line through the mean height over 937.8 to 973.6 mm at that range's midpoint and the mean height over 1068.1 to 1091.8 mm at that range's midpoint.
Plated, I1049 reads 0.07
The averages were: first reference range 381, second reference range 331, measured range 321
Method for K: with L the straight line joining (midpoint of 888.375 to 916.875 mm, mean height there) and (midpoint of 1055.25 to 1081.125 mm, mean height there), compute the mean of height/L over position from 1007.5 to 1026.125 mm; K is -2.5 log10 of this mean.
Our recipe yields 0.457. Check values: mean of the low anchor 418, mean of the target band 223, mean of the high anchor 306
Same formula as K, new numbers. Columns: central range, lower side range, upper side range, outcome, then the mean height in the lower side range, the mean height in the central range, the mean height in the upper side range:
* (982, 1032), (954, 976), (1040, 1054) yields 0.15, 379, 307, 324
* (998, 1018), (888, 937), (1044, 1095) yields 0.37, 410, 251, 316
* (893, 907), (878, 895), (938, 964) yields -0.01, 428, 424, 380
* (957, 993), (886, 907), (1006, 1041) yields -0.14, 423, 384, 283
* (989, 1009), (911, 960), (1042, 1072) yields 0.04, 390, 334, 304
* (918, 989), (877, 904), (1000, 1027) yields -0.17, 426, 388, 248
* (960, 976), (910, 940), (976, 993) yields 0.02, 400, 383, 387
